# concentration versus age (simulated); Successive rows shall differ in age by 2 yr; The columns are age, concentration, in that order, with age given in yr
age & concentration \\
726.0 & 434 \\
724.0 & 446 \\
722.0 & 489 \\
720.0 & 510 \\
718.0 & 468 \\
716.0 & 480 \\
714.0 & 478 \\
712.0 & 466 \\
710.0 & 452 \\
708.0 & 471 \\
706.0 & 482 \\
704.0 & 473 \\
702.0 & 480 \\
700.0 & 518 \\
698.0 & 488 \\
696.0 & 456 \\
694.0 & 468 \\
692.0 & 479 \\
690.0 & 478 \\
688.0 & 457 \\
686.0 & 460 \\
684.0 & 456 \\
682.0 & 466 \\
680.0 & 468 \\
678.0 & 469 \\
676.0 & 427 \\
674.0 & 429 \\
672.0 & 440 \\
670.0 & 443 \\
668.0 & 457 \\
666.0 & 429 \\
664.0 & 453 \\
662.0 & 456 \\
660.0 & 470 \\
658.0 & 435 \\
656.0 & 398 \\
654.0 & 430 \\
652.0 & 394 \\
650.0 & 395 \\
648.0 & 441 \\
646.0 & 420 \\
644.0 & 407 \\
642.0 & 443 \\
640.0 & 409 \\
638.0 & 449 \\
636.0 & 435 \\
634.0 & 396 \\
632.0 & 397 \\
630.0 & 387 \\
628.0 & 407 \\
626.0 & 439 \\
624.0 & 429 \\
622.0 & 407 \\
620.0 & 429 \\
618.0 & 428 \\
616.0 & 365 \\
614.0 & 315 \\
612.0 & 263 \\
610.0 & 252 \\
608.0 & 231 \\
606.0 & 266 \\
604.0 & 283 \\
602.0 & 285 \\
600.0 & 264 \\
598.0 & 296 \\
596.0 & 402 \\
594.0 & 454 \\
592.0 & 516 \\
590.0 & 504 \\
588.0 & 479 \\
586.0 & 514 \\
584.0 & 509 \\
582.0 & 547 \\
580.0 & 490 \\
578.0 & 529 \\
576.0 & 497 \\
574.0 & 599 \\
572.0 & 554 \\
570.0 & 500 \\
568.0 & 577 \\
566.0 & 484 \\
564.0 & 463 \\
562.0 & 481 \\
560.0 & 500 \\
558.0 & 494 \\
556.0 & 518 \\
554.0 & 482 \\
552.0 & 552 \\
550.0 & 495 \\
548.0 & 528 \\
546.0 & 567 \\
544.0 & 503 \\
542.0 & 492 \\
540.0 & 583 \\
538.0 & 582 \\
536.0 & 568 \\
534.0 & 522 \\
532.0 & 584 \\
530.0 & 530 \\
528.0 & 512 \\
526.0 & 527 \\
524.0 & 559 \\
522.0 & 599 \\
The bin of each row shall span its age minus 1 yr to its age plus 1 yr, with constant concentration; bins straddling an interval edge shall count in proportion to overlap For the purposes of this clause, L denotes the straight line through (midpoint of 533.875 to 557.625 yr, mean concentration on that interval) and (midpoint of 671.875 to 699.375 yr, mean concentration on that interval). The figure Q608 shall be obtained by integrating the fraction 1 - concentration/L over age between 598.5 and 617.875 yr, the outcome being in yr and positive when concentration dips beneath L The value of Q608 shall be 8.2 yr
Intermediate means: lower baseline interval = 532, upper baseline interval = 462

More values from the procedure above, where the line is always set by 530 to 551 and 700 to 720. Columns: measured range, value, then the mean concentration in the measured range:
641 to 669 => 3.8 yr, 431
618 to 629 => 1.9 yr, 423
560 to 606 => 5.7 yr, 461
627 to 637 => 2.0 yr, 404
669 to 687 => 1.4 yr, 451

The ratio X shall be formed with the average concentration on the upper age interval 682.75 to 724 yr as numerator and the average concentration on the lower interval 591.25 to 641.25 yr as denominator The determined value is 1.29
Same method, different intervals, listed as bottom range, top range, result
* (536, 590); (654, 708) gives 0.88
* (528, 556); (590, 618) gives 0.62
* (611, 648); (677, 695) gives 1.16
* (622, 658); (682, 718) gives 1.13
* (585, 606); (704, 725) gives 1.21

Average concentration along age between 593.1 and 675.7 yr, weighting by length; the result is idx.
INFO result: 391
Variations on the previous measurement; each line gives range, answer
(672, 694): 458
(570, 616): 412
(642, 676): 431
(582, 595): 500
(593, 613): 300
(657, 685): 450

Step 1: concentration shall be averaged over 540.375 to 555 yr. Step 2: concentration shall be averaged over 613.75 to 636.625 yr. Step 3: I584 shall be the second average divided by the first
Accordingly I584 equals 0.78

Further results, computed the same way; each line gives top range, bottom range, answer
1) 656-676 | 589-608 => 1.24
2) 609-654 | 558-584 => 0.77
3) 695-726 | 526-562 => 0.90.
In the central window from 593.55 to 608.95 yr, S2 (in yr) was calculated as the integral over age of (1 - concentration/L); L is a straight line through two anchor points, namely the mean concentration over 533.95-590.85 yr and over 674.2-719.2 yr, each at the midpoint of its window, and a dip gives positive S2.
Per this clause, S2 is 6.1 yr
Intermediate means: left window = 521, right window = 469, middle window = 305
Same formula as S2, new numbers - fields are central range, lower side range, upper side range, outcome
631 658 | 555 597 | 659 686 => 2.9 yr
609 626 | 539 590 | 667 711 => 4.4 yr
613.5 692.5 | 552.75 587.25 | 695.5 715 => 9.8 yr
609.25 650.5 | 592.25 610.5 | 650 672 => -2.7 yr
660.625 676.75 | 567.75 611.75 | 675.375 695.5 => 0.5 yr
